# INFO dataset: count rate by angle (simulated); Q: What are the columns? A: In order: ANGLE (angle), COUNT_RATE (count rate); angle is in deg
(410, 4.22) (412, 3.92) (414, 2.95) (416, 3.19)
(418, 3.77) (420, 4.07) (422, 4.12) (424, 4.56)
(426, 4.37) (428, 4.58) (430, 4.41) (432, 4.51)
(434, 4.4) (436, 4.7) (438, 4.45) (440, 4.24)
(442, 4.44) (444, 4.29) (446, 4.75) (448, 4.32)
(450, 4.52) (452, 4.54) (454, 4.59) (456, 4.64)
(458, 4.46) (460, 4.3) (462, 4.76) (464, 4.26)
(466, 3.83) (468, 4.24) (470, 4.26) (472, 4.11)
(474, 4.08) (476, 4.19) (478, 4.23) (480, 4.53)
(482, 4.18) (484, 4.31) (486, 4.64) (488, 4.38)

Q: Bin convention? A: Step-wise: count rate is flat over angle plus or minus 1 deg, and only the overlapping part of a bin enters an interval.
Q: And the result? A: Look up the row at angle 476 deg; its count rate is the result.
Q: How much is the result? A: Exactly 4.19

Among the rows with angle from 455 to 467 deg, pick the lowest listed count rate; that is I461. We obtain 3.83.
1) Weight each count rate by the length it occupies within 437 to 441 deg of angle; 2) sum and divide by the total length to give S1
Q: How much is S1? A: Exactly 4.35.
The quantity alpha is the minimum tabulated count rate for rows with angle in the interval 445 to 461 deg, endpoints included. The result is 4.3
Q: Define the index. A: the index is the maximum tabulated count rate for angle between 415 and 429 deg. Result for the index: 4.58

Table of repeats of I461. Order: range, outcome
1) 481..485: 4.18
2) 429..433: 4.41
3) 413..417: 2.95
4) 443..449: 4.29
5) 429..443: 4.24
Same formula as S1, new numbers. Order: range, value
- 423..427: 4.46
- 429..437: 4.51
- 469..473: 4.19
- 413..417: 3.07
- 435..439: 4.58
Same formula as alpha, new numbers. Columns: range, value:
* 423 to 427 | 4.37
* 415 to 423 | 3.19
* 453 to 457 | 4.59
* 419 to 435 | 4.07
